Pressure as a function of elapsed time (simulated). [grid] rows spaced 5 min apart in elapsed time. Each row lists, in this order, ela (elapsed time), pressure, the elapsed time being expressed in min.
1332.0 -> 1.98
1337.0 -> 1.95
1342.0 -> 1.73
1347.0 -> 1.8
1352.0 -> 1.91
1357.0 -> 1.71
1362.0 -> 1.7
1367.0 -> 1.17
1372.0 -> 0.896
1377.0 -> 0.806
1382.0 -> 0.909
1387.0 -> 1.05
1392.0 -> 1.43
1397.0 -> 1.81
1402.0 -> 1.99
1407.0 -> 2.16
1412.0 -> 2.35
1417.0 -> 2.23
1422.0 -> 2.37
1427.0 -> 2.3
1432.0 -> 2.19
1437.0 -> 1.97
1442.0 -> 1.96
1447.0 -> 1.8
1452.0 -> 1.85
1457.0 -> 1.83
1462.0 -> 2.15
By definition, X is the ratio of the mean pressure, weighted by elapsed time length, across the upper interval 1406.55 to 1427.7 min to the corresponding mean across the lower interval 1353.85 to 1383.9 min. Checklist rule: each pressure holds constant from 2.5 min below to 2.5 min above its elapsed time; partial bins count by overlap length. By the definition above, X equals 1.88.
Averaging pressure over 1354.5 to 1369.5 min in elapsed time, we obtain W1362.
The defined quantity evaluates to 1.53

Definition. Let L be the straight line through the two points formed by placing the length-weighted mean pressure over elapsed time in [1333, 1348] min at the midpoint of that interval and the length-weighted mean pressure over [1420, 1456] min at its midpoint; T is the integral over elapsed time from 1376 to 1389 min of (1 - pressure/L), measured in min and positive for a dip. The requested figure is 6.7 min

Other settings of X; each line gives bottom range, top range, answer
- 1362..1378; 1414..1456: 1.91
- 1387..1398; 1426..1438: 1.47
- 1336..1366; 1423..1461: 1.14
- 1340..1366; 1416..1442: 1.26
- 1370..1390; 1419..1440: 2.37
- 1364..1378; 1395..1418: 2.11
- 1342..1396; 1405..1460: 1.53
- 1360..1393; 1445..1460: 1.65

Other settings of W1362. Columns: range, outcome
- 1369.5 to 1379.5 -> 0.851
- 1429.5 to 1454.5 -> 1.95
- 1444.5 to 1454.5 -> 1.82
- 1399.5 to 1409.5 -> 2.08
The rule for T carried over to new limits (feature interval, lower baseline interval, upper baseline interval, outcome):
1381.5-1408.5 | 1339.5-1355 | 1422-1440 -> 5.9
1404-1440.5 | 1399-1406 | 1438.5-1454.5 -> -4.9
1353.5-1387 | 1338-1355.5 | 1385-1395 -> 7.3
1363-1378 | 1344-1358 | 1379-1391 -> 3.6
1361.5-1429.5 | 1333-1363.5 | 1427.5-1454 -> 9.1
